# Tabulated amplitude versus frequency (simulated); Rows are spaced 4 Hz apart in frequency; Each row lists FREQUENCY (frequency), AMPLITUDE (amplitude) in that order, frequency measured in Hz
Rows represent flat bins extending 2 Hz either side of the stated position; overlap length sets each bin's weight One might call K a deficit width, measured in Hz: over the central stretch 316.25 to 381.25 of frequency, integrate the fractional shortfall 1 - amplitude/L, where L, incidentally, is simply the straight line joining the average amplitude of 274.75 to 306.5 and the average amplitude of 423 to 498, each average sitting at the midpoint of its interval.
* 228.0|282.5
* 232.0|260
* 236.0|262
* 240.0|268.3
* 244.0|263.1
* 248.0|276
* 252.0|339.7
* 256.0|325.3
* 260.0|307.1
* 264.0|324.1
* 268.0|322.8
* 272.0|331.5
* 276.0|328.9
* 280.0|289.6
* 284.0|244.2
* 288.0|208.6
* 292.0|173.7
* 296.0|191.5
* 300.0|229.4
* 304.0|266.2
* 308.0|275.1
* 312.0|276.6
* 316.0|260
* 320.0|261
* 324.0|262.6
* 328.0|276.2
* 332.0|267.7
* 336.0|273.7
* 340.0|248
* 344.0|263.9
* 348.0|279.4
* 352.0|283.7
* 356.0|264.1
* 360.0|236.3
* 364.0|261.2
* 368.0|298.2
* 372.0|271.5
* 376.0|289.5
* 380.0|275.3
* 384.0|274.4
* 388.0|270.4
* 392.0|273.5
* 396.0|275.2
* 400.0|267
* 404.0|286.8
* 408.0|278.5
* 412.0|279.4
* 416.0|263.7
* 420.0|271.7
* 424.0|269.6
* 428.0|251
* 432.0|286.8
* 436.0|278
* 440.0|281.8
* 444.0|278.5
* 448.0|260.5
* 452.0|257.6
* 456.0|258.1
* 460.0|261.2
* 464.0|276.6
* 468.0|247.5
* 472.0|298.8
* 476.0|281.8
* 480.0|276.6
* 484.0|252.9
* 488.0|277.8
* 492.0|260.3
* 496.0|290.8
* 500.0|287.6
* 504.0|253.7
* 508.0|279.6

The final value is -4.8 Hz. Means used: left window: 240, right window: 271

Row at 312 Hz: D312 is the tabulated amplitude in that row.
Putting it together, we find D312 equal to 276.6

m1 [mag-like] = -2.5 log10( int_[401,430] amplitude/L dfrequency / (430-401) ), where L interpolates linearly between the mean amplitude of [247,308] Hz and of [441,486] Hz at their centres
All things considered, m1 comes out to 0.00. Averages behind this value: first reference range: 277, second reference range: 268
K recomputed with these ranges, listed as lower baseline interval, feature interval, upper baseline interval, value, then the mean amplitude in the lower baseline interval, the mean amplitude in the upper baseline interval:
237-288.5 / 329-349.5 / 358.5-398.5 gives 1.0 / 296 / 273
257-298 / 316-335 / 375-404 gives 0.5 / 273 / 275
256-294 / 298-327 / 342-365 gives 1.3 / 283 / 265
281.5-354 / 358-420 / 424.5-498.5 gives -2.8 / 253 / 271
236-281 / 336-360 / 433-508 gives 2.1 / 305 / 272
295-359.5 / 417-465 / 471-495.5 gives 0.4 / 262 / 275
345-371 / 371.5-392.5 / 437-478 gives -0.5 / 270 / 270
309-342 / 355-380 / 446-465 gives -0.6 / 266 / 262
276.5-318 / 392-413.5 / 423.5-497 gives -1.3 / 245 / 271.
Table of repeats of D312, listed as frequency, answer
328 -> 276.2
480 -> 276.6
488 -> 277.8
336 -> 273.7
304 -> 266.2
